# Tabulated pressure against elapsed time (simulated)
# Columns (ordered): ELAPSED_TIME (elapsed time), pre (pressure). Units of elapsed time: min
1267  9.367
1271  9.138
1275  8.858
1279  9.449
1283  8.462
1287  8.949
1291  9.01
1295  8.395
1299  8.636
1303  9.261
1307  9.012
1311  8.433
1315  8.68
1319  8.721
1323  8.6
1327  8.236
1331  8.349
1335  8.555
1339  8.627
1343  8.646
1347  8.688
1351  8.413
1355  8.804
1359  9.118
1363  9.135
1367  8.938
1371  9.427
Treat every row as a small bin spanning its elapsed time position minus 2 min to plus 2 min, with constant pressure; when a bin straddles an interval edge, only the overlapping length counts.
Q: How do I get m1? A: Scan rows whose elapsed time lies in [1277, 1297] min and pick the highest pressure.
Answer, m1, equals 9.449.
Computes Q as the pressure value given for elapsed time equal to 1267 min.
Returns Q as 9.367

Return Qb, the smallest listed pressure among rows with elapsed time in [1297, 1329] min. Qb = 8.236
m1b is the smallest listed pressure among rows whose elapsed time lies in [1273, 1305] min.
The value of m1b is 8.395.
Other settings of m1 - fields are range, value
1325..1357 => 8.804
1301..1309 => 9.261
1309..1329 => 8.721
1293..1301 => 8.636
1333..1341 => 8.627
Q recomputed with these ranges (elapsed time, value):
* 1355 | 8.804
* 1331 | 8.349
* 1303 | 9.261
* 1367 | 8.938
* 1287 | 8.949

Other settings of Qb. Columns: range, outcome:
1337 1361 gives 8.413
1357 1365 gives 9.118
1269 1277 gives 8.858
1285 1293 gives 8.949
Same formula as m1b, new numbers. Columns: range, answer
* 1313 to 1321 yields 8.68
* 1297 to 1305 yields 8.636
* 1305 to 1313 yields 8.433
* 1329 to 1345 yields 8.349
